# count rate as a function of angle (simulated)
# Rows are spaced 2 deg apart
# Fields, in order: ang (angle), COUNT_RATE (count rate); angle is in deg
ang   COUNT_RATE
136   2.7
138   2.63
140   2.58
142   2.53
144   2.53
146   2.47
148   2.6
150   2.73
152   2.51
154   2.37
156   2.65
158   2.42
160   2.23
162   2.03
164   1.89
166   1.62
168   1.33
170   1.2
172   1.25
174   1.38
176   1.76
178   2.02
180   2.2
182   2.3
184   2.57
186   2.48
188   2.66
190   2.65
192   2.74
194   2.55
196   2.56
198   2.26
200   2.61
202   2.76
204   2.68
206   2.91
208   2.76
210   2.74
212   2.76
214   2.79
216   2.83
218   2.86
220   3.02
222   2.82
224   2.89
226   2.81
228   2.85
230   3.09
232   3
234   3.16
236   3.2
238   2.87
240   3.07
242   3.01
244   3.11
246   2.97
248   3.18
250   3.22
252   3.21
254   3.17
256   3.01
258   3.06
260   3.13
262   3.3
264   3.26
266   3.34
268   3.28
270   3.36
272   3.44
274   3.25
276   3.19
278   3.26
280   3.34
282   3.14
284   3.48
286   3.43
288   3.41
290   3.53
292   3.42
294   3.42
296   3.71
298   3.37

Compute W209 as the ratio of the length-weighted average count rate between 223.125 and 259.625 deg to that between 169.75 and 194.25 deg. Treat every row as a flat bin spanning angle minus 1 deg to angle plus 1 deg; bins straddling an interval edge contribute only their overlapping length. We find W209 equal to 1.42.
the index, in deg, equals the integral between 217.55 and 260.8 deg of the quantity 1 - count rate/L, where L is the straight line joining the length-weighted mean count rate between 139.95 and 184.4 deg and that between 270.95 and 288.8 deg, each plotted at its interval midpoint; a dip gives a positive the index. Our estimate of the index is -1.9 deg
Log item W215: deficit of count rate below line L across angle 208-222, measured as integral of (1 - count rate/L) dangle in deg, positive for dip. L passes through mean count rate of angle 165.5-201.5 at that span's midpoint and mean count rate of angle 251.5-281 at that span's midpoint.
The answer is -1.5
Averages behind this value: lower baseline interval 2.13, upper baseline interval 3.24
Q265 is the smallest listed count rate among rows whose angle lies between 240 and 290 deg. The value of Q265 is 2.97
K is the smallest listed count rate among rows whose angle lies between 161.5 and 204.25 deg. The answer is 1.2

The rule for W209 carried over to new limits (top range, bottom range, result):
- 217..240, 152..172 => 1.51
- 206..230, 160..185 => 1.57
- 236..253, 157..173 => 1.77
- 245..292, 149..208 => 1.44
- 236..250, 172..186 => 1.52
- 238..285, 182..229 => 1.18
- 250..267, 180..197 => 1.25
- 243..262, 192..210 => 1.18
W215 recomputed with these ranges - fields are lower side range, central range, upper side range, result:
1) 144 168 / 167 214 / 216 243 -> 5.5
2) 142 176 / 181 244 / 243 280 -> -2.8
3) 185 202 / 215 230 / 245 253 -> -0.1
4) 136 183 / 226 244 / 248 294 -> -0.6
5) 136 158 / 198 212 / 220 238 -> 0.7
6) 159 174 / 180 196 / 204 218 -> -2.5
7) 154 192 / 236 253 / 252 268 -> -0.6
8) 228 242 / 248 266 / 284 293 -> 0.2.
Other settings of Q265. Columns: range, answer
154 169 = 1.33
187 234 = 2.26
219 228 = 2.81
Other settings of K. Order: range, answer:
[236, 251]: 2.87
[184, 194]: 2.48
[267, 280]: 3.19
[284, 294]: 3.41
